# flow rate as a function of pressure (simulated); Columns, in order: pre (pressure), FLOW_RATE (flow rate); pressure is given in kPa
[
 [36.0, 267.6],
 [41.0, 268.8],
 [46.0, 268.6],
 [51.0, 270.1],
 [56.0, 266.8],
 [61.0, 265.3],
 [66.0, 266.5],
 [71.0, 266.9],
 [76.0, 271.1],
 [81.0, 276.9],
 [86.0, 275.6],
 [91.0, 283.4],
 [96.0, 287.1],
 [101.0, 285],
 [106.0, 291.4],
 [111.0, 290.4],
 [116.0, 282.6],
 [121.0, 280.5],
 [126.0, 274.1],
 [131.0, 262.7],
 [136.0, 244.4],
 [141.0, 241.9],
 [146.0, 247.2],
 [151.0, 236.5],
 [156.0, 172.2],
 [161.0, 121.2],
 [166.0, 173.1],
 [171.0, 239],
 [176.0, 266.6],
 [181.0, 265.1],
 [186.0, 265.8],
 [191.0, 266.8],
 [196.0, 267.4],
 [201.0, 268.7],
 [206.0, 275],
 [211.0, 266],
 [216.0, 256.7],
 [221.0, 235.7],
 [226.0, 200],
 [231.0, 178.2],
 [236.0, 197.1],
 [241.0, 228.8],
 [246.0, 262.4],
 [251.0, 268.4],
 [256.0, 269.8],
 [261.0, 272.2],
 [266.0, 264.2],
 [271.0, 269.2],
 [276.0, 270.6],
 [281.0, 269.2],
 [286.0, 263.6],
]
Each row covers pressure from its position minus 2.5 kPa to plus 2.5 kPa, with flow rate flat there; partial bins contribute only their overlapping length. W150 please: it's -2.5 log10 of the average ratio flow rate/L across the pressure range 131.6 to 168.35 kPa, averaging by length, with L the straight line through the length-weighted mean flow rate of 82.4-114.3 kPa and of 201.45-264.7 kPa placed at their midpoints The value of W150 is 0.28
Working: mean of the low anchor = 285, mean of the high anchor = 244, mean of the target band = 208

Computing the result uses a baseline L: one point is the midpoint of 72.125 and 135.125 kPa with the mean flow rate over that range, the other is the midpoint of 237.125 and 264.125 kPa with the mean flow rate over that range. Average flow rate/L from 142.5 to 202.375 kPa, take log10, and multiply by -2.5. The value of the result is 0.16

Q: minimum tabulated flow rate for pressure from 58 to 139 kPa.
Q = 244.4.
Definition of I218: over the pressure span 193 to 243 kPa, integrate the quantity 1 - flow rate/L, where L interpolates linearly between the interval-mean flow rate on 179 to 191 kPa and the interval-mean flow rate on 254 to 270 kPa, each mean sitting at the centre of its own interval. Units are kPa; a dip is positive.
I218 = 5.5 kPa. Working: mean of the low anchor 266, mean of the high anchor 269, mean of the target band 238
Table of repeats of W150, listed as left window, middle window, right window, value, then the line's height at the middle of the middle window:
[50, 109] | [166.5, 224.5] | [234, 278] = 0.02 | 263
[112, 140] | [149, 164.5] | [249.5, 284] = 0.47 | 269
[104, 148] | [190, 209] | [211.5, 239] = -0.17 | 231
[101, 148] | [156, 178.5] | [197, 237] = 0.28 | 255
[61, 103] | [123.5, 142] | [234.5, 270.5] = 0.05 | 269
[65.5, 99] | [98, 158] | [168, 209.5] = 0.04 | 271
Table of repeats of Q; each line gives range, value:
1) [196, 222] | 235.7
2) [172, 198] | 265.1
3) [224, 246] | 178.2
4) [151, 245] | 121.2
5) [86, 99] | 275.6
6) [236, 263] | 197.1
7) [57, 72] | 265.3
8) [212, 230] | 200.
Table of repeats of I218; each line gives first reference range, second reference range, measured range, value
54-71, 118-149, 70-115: -3.2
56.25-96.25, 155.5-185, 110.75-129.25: -2.7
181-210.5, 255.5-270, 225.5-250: 4.6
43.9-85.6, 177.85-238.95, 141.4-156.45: 1.6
